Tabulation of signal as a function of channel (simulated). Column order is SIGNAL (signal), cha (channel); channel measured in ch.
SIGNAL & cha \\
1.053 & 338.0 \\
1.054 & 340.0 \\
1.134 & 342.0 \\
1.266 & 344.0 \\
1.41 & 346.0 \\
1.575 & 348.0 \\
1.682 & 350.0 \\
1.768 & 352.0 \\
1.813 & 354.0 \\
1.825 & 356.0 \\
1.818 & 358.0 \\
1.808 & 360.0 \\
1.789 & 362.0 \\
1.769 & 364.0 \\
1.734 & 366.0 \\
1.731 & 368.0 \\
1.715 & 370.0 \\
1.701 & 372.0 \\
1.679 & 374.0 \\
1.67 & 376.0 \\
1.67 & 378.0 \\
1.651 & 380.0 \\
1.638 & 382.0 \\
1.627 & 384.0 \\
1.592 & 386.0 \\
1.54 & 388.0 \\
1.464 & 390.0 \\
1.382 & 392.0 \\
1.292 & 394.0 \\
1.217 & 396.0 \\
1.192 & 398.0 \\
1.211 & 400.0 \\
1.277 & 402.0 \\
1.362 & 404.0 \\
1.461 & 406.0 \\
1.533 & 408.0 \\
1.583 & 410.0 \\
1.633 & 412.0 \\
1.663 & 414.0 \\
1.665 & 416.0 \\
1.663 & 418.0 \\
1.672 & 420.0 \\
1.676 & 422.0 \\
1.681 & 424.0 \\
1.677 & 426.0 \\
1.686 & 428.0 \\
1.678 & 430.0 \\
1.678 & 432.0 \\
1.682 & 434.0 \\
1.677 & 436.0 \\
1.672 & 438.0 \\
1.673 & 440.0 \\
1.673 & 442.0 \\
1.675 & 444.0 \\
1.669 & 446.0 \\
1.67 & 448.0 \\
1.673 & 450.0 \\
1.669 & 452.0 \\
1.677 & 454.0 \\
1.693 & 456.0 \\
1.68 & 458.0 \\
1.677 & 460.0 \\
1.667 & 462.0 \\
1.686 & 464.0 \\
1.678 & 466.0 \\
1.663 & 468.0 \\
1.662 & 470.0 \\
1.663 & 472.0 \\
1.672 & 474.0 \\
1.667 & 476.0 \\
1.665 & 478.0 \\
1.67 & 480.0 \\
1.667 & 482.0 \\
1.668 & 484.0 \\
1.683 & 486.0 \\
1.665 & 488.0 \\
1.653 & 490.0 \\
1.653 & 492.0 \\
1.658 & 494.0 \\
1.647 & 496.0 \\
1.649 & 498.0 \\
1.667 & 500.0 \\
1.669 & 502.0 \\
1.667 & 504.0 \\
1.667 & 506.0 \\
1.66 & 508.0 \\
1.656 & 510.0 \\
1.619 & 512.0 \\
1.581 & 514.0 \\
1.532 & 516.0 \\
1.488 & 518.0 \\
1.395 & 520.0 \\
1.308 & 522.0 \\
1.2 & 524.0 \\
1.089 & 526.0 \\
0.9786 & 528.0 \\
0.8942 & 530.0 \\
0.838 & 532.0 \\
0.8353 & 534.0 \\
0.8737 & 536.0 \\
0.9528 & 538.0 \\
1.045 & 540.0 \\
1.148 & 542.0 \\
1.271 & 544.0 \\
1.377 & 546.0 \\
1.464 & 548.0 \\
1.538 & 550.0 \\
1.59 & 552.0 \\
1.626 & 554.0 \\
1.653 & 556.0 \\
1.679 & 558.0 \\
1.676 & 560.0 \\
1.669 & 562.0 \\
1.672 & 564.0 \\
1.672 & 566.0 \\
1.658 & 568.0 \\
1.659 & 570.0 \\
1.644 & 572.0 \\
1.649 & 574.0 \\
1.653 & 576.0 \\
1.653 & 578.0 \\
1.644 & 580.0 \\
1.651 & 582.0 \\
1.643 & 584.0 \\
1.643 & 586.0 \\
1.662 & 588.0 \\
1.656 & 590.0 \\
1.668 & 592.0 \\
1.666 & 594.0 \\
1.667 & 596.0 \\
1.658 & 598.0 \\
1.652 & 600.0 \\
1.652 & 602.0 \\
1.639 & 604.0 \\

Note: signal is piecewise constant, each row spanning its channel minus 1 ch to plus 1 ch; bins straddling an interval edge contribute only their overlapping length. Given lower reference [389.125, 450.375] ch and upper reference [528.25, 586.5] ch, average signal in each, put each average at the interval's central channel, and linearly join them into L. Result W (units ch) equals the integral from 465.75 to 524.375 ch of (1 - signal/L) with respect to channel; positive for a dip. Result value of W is -4.8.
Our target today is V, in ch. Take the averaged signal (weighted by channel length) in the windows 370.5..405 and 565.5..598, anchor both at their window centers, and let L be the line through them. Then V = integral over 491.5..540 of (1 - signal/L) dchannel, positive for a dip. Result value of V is 6.7 ch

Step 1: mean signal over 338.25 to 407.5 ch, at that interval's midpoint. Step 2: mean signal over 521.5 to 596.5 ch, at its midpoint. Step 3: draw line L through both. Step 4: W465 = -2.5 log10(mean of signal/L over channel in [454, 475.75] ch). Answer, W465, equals -0.13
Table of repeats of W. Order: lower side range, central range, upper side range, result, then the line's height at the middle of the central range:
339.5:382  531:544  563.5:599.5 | 5.3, 1.65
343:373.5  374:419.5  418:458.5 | 4.9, 1.69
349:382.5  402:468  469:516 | 1.8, 1.69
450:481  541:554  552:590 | 1.9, 1.66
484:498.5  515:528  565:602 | 2.7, 1.66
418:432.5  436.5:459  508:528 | -0.8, 1.61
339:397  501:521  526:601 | -1.2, 1.5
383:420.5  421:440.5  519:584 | -2.9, 1.46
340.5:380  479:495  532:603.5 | -0.9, 1.57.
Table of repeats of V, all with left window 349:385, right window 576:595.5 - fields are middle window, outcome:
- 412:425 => 0.3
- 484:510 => 0.3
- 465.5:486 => 0.3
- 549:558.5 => 0.3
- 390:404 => 3.5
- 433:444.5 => 0.2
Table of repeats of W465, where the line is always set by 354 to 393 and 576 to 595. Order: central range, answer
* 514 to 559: 0.29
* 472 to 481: 0.00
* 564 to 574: 0.00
